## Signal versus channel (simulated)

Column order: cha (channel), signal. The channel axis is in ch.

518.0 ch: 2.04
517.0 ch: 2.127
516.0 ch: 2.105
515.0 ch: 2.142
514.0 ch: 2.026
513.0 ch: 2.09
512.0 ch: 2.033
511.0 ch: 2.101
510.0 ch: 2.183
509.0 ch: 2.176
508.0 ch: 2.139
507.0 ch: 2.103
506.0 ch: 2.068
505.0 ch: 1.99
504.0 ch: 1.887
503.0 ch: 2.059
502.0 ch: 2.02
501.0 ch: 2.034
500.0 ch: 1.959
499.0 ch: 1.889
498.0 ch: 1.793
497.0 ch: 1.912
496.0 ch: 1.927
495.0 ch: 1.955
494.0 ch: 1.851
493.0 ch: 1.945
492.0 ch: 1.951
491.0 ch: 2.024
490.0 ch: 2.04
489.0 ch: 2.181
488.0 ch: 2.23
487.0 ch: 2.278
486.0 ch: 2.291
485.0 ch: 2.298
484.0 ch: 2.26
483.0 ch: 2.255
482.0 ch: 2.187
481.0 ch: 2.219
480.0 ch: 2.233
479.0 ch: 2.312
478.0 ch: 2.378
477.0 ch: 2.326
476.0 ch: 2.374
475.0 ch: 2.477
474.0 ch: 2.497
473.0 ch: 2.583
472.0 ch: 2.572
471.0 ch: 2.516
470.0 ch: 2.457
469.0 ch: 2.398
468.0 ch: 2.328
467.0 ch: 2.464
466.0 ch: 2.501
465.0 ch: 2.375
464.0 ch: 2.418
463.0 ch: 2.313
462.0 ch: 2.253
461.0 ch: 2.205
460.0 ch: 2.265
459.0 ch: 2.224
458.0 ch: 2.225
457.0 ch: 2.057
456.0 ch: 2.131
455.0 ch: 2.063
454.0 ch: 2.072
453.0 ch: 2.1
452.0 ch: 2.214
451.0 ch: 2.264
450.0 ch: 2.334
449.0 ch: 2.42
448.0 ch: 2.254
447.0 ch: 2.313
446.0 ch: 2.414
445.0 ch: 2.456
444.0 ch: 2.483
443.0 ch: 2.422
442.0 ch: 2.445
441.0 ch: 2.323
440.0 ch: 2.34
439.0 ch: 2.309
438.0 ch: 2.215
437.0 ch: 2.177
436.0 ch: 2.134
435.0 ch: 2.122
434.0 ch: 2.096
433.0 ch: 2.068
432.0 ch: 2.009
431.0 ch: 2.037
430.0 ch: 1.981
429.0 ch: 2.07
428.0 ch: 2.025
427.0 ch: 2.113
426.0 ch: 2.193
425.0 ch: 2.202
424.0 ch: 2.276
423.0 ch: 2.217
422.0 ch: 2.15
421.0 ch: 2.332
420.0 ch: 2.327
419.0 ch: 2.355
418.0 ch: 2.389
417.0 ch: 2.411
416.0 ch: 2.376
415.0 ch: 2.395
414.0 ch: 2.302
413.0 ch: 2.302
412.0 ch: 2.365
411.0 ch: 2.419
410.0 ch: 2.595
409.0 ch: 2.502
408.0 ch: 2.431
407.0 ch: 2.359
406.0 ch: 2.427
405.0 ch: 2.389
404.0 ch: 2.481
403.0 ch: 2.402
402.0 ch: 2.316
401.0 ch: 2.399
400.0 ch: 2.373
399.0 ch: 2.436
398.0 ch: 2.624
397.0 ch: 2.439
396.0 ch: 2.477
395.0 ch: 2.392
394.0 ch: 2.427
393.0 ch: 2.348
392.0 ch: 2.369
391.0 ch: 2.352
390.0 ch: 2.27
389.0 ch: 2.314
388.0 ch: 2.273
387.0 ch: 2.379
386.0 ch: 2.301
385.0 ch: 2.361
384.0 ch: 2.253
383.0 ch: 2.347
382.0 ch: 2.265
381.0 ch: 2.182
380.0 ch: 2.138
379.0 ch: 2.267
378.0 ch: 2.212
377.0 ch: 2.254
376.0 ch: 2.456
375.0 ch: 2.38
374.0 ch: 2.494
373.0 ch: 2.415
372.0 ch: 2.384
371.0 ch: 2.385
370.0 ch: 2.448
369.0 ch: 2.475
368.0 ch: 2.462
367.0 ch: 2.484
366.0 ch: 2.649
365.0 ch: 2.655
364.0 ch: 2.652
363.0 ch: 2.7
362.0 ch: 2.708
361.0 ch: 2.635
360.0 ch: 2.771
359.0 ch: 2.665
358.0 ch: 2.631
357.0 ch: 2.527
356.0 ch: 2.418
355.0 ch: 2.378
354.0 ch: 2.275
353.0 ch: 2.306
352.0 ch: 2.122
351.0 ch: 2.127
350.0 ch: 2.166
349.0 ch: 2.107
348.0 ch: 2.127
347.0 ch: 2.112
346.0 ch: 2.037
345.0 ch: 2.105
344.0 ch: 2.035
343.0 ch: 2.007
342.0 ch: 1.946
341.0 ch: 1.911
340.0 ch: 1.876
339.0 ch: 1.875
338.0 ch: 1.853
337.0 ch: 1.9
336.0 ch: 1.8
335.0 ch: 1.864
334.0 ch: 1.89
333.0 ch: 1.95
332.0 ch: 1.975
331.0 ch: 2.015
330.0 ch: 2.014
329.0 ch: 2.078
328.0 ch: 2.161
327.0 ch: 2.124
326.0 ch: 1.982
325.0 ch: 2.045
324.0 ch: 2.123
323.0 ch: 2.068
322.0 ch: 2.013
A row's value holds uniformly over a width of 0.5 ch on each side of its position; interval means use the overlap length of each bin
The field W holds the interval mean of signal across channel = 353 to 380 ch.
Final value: 2.48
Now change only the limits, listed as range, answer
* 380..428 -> 2.35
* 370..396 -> 2.33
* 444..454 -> 2.3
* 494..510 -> 2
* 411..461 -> 2.24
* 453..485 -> 2.32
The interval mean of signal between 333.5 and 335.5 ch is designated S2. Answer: 1.88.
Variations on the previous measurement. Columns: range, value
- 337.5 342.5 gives 1.89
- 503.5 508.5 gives 2.04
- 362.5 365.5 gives 2.67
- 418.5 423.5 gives 2.28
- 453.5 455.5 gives 2.07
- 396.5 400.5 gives 2.47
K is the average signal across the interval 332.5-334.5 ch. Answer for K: 1.92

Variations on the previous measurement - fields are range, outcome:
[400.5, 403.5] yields 2.37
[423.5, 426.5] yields 2.22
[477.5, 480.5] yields 2.31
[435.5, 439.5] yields 2.21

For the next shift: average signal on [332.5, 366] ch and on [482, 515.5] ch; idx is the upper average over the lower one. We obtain 0.93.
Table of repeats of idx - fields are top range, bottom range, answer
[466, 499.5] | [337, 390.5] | 0.97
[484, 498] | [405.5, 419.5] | 0.86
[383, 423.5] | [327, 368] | 1.07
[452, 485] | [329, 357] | 1.13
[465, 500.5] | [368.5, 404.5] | 0.94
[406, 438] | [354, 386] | 0.92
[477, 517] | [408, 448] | 0.92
